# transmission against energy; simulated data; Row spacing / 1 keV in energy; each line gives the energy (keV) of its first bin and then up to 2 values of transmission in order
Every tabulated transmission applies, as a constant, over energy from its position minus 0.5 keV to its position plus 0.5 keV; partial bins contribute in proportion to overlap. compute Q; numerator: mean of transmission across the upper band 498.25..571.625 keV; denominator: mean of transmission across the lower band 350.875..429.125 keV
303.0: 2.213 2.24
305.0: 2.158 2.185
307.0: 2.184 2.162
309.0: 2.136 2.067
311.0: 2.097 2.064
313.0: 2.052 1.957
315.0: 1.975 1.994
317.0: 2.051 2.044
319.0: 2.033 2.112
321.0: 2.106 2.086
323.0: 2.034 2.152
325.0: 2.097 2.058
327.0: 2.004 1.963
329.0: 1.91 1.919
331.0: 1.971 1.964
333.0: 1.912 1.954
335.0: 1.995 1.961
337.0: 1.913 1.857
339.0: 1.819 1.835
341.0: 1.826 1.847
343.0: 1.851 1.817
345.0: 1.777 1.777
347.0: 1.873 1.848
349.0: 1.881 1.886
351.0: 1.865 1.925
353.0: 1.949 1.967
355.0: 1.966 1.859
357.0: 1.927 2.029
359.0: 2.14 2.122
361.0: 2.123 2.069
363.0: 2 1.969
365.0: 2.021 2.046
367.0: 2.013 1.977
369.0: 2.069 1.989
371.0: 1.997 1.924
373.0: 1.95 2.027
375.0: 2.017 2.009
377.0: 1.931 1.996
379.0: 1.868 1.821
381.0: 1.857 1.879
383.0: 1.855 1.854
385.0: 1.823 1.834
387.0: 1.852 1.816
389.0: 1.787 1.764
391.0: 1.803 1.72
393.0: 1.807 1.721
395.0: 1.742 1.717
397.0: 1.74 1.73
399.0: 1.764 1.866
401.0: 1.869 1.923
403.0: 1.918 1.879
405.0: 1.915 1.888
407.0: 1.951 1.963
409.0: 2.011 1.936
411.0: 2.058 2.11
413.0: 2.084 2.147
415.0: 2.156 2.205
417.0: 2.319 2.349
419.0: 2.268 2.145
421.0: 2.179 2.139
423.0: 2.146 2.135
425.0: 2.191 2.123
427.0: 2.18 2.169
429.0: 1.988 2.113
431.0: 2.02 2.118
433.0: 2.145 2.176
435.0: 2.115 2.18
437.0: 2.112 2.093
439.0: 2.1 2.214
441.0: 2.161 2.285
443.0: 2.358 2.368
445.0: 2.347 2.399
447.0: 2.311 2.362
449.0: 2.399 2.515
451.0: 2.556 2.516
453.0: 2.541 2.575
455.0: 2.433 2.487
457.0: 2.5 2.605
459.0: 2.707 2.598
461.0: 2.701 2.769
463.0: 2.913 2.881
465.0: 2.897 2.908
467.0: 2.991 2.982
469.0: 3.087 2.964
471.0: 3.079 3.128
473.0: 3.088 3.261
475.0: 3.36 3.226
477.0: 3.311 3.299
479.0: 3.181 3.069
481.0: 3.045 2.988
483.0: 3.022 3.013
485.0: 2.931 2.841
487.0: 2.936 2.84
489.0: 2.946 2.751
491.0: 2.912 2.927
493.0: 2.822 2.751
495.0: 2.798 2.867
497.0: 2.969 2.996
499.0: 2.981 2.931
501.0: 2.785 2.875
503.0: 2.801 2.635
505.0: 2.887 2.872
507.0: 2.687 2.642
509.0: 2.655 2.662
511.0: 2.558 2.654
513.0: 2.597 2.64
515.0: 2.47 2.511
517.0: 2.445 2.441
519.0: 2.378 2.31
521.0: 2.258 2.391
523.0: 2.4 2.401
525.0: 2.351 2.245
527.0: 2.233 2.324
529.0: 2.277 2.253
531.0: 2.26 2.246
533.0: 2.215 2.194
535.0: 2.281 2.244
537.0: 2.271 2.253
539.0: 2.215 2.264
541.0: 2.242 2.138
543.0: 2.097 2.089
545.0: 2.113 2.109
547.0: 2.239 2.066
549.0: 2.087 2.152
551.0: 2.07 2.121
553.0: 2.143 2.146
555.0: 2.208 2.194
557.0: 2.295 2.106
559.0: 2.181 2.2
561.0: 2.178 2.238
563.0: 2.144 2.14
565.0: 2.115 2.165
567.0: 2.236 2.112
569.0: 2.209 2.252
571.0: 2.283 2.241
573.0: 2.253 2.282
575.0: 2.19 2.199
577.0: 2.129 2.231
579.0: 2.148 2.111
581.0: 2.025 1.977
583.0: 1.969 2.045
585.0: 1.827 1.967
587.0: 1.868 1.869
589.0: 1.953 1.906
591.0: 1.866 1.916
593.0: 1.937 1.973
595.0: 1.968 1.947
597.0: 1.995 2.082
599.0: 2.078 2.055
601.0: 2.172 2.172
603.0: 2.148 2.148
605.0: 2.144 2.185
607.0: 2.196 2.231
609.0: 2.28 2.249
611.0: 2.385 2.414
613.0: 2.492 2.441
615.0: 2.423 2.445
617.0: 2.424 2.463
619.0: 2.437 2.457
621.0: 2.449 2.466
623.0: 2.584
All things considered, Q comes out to 1.19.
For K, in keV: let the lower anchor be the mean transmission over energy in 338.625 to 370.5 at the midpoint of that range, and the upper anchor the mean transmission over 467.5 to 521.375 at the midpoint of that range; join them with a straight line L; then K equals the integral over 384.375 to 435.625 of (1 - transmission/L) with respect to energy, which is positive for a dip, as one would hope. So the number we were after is 7.0 keV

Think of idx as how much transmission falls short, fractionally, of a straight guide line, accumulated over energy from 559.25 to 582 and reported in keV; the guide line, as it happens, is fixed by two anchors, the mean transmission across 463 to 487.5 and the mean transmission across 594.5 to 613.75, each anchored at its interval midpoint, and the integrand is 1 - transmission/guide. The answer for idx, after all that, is 2.14 keV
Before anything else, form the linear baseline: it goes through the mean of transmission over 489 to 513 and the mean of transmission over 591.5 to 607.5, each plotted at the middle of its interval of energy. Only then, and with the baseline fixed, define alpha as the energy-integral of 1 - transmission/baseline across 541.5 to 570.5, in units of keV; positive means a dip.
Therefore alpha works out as 2.8 keV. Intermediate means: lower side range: 2.8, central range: 2.16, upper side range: 2.07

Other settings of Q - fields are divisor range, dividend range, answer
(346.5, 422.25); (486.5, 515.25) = 1.43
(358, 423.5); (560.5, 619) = 1.09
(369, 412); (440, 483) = 1.47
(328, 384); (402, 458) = 1.14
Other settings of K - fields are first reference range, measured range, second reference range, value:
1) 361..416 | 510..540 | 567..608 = -4.9 keV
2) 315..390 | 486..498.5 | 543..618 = -4.9 keV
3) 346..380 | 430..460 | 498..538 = -1.1 keV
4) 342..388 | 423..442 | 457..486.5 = 3.4 keV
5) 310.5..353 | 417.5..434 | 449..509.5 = 2.5 keV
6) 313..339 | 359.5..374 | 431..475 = 1.1 keV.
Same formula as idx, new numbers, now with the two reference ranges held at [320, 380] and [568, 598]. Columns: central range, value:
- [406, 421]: -1.0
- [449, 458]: -2.3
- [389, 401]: 1.3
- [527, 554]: -2.0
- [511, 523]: -2.6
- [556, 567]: -0.7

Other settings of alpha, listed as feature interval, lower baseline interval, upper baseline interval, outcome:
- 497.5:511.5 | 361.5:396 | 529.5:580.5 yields -4.51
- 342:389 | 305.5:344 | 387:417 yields 0.38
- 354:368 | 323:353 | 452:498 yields 0.42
